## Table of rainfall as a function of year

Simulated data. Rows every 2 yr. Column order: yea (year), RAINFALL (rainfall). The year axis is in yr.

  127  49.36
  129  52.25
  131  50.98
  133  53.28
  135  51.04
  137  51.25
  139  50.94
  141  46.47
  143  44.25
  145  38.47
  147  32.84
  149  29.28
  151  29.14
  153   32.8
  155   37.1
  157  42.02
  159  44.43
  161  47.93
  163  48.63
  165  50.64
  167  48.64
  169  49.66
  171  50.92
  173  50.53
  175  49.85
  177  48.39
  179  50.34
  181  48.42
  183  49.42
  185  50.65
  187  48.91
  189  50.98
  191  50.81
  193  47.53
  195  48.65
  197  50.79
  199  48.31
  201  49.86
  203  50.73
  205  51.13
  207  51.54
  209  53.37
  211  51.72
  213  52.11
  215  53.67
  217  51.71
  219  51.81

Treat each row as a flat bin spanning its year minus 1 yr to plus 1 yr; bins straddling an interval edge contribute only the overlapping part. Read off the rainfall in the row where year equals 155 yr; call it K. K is 37.1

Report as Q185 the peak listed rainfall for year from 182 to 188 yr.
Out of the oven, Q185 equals 50.65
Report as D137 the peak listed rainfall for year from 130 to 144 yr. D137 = 53.28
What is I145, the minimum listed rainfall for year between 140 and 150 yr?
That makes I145 29.28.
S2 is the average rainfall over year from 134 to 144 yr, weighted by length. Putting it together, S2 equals 48.8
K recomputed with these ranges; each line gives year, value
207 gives 51.54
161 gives 47.93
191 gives 50.81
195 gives 48.65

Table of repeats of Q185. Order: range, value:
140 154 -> 46.47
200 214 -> 53.37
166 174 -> 50.92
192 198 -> 50.79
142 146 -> 44.25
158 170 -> 50.64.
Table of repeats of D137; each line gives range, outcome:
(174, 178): 49.85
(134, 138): 51.25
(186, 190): 50.98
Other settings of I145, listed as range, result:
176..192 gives 48.39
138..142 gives 46.47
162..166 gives 48.63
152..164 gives 32.8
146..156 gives 29.14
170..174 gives 50.53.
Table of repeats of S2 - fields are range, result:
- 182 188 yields 49.7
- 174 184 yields 49.3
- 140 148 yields 40.5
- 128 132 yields 51.6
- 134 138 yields 51.1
